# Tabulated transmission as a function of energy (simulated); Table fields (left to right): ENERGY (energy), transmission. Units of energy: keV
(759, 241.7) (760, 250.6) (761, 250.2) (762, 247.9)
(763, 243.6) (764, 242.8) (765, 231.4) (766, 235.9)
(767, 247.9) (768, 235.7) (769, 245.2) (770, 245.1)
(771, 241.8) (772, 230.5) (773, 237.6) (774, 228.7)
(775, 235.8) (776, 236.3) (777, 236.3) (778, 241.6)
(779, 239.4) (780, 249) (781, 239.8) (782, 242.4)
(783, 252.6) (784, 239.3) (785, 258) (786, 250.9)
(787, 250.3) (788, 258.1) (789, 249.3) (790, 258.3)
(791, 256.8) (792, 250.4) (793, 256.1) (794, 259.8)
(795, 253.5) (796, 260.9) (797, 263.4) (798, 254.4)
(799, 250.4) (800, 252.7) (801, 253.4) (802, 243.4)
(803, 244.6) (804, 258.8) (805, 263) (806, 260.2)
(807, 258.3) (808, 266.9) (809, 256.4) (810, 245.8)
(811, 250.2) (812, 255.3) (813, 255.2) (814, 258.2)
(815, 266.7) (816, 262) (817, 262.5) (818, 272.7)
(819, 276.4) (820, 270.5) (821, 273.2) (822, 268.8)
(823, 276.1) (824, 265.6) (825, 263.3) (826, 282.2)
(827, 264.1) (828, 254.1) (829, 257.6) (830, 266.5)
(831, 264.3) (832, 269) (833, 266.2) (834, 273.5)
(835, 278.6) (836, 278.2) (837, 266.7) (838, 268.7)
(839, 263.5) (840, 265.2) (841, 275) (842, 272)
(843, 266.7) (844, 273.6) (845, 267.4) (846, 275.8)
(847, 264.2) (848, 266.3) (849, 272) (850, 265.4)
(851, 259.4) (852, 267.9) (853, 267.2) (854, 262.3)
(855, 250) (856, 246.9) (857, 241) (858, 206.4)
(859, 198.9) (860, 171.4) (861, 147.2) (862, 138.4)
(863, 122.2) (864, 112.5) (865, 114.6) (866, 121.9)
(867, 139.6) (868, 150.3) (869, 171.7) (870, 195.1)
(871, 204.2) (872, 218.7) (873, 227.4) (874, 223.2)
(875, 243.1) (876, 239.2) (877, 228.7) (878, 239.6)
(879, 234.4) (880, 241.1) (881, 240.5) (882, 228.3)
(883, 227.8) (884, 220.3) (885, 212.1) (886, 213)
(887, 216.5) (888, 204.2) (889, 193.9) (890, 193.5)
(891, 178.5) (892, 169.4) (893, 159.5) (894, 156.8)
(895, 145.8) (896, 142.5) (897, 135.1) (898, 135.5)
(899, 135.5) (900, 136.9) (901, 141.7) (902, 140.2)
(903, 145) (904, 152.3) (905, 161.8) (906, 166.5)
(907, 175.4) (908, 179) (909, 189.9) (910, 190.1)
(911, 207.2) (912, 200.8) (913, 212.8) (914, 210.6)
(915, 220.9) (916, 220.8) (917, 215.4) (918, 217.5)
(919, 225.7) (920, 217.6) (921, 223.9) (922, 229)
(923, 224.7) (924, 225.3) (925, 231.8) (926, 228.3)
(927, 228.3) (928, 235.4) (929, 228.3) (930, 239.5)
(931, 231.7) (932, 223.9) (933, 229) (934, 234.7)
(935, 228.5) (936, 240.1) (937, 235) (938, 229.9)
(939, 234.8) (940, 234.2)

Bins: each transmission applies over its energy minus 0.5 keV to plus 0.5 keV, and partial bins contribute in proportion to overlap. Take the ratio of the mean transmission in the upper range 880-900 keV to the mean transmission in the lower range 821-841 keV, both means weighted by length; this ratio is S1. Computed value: 0.69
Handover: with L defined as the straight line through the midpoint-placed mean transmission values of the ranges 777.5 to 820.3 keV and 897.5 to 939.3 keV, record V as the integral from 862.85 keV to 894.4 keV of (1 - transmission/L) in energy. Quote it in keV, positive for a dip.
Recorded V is 3.54 keV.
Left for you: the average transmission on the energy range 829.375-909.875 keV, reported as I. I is 210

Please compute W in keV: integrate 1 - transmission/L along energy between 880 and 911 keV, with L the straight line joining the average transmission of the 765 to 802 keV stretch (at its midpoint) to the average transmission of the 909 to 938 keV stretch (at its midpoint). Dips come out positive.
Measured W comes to 6.8 keV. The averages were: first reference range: 247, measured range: 178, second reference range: 223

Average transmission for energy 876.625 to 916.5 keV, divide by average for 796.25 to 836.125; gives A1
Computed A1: 0.7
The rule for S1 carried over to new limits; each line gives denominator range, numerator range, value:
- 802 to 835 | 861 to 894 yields 0.73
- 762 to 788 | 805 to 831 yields 1.09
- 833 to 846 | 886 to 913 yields 0.62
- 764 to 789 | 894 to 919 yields 0.72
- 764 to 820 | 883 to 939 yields 0.79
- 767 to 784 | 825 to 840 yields 1.12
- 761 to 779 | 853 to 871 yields 0.75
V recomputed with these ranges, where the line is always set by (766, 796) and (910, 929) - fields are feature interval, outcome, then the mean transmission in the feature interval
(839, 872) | 2.05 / 218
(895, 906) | 3.93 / 144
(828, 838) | -1.35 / 268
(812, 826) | -1.66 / 267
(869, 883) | 0.14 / 226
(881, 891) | 0.64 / 212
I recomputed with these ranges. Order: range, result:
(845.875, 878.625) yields 210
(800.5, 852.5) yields 265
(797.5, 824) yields 260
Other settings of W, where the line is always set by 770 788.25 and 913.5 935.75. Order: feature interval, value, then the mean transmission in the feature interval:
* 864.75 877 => 2.19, 191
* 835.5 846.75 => -1.65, 270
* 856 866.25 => 3.10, 163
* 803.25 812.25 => -0.66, 257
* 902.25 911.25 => 2.20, 172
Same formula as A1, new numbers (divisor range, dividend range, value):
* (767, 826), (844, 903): 0.79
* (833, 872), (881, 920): 0.82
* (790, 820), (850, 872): 0.75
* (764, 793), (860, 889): 0.80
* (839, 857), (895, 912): 0.60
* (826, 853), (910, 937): 0.84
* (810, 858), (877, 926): 0.73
